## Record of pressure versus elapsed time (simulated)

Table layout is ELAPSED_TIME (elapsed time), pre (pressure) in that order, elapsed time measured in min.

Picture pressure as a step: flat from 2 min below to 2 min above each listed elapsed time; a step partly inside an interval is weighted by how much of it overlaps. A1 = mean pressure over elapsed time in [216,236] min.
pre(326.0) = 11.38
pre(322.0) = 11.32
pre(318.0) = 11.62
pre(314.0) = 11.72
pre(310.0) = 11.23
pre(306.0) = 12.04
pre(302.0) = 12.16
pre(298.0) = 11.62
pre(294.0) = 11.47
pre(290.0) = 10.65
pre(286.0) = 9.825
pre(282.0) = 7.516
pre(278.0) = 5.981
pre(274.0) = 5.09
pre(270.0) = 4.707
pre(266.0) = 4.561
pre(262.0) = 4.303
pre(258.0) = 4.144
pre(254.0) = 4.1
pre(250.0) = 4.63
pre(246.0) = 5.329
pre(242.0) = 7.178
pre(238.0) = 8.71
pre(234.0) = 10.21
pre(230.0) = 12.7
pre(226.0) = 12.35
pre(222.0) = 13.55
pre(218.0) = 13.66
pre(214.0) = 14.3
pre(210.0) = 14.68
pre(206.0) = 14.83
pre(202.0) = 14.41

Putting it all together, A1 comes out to 12.5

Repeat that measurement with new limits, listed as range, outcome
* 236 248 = 7.07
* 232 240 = 9.46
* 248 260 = 4.29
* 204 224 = 14.2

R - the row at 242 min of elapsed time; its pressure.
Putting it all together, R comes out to 7.178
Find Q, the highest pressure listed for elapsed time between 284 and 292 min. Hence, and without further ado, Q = 10.65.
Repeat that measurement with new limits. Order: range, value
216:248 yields 13.66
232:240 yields 10.21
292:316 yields 12.16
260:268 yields 4.561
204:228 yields 14.83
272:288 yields 9.825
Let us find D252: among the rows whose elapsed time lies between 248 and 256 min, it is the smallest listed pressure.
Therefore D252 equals 4.1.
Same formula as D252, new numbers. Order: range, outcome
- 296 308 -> 11.62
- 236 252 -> 4.63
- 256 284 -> 4.144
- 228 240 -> 8.71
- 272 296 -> 5.09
